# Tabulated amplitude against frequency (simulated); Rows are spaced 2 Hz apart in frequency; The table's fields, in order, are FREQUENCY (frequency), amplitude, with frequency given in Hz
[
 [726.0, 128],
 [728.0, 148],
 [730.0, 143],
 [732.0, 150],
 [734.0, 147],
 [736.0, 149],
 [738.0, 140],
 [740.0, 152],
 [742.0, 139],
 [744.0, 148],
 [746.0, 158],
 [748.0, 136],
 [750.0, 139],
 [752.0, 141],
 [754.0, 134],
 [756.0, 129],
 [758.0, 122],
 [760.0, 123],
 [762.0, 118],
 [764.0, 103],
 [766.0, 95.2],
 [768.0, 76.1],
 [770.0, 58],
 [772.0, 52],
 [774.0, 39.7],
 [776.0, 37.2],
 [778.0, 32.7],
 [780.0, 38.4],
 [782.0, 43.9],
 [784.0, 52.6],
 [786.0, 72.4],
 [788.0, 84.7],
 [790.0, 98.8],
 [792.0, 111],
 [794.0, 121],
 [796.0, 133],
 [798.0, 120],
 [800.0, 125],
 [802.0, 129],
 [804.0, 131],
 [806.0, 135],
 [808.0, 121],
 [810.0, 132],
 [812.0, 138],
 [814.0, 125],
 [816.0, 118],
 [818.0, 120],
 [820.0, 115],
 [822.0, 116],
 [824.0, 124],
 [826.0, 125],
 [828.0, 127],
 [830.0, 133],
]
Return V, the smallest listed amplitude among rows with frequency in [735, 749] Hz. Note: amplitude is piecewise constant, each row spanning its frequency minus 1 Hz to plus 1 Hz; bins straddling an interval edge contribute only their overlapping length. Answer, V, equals 136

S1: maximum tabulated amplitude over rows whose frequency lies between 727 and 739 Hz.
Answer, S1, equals 150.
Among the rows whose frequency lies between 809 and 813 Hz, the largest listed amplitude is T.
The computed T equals 138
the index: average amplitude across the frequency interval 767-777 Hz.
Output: 52.6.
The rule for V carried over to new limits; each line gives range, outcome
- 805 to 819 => 118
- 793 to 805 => 120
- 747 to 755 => 134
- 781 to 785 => 43.9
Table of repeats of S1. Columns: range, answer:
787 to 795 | 121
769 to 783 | 58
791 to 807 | 135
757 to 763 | 123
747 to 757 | 141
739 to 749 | 158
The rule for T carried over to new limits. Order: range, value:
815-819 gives 120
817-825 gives 124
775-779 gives 37.2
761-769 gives 118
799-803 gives 129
